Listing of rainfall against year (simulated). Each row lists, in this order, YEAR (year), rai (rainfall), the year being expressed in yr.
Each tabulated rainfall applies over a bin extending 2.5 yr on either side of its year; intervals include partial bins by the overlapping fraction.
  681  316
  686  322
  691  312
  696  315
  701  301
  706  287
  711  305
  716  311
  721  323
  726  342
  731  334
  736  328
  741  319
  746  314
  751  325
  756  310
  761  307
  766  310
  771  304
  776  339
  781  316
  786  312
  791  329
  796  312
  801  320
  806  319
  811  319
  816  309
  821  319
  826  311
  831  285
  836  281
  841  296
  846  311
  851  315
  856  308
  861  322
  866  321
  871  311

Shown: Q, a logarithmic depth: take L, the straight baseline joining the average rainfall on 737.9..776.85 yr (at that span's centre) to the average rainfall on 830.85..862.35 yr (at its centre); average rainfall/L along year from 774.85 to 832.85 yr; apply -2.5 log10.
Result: -0.023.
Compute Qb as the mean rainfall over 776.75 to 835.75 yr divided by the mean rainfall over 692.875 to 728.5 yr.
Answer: 1.0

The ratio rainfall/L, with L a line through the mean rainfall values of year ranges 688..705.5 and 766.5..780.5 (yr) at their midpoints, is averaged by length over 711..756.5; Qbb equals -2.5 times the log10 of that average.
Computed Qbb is -0.03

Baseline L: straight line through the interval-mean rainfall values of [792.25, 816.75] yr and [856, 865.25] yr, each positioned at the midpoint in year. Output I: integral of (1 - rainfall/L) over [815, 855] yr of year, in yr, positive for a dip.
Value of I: 1.8 yr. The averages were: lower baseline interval 317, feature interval 303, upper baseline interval 318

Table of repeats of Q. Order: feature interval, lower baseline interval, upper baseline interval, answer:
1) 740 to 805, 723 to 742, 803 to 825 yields 0.025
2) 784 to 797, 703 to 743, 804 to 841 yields -0.031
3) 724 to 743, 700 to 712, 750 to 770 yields -0.092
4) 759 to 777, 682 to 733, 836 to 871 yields -0.001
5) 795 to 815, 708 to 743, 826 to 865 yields -0.025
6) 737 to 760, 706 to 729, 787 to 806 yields 0.003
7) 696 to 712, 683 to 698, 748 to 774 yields 0.056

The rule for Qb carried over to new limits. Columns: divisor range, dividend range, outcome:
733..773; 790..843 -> 0.98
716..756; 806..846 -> 0.94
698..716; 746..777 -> 1.05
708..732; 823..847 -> 0.92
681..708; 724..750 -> 1.06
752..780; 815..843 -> 0.95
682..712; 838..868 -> 1.01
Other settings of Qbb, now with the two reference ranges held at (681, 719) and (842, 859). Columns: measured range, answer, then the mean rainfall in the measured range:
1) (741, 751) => -0.03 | 318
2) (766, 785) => -0.03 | 318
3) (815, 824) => -0.02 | 315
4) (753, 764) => 0.00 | 309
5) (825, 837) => 0.07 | 291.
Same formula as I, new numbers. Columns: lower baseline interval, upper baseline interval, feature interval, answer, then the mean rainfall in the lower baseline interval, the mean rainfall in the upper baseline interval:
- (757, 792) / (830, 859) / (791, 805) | -0.4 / 316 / 300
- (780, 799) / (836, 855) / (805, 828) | -0.3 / 317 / 304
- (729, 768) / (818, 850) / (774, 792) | -0.7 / 318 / 301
